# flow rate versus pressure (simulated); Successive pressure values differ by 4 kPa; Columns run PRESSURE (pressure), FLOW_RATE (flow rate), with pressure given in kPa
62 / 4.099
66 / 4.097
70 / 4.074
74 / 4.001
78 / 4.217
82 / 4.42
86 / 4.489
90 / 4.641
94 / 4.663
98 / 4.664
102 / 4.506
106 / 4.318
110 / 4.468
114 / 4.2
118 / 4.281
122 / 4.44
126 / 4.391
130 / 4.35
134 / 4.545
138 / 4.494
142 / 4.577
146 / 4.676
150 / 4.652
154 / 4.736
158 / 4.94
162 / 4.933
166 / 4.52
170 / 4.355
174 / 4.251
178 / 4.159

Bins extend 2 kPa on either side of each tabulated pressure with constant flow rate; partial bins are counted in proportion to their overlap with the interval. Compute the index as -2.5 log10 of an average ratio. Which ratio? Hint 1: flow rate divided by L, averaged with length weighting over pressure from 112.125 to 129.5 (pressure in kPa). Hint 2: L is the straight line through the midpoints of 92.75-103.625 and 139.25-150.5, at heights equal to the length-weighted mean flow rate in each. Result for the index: 0.07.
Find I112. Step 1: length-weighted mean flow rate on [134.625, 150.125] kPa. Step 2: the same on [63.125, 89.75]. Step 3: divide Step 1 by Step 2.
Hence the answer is 1.08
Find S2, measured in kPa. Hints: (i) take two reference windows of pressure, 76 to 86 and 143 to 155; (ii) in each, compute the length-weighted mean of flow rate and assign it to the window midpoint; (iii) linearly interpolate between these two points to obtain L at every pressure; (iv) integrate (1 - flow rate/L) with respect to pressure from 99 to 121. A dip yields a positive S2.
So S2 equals 0.6 kPa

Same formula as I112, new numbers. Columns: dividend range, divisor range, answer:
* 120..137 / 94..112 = 0.98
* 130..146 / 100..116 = 1.04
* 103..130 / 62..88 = 1.04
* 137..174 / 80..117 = 1.03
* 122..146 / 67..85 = 1.07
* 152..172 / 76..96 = 1.05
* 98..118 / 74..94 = 0.99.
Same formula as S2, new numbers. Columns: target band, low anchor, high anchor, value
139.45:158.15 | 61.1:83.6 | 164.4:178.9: -1.75 kPa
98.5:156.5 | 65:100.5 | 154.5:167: 1.78 kPa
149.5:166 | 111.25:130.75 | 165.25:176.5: -1.70 kPa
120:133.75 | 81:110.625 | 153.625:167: 0.74 kPa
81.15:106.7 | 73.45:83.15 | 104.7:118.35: -1.64 kPa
